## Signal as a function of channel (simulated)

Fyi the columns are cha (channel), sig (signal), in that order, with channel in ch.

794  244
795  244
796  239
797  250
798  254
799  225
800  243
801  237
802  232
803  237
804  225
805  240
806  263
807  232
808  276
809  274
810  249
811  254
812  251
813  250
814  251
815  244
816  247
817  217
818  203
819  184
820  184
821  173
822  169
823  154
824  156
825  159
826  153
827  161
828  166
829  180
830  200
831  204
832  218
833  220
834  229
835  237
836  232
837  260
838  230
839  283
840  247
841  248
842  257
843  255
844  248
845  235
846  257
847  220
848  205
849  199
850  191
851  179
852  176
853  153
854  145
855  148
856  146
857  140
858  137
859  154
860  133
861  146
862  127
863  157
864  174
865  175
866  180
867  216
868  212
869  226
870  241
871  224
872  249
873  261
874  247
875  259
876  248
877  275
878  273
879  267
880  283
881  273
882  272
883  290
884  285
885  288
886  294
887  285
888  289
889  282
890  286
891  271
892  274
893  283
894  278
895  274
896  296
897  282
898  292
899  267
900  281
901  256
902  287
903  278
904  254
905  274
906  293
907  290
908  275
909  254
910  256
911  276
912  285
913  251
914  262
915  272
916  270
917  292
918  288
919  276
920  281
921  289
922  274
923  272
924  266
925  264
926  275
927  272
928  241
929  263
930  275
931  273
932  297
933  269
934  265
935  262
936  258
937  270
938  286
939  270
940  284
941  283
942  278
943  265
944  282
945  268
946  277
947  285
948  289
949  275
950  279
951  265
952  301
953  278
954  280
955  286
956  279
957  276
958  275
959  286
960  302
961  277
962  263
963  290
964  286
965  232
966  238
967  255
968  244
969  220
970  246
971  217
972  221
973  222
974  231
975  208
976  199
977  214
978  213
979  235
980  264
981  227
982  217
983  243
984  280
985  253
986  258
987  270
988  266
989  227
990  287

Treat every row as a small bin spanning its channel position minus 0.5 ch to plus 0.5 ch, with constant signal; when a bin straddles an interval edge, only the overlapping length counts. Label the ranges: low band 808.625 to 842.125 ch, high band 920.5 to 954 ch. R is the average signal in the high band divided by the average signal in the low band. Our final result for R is 1.3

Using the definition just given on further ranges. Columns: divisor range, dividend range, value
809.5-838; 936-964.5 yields 1.35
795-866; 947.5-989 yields 1.22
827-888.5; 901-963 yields 1.25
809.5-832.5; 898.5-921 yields 1.36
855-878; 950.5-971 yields 1.36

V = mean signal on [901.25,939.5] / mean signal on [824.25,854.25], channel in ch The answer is 1.29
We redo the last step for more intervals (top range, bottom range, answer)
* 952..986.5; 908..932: 0.93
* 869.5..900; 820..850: 1.29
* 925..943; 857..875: 1.41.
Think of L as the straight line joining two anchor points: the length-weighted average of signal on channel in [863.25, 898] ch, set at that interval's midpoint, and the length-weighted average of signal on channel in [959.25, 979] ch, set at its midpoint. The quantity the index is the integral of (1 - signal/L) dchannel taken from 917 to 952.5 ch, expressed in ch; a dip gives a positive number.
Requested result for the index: -3.84 ch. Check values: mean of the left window 259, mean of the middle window 275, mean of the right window 241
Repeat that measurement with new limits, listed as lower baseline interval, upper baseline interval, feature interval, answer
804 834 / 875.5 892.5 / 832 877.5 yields 7.1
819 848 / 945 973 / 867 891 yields -3.4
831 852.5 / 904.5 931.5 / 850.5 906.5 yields 3.4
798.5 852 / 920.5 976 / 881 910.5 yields -3.8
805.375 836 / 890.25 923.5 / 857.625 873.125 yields 3.7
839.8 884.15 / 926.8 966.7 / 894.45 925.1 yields -3.4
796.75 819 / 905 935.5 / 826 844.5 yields 1.9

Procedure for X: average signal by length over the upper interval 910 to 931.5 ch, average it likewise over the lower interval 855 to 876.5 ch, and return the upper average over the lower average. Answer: 1.42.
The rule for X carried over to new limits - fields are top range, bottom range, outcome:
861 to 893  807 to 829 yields 1.19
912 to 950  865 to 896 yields 1.04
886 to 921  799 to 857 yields 1.29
